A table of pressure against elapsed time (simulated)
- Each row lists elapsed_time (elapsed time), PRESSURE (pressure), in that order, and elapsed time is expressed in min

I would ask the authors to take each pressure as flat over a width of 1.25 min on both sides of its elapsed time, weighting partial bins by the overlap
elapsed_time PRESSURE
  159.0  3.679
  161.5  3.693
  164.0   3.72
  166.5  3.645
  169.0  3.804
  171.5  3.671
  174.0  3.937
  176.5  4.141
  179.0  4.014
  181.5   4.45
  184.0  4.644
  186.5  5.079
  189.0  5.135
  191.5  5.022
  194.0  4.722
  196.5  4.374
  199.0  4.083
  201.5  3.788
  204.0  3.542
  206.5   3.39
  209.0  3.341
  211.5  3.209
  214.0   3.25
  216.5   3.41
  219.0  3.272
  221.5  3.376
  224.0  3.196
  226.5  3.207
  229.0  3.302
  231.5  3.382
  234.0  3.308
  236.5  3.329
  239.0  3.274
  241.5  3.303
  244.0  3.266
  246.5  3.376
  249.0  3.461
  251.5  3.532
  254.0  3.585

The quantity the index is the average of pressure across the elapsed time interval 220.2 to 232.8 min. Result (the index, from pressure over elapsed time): 3.29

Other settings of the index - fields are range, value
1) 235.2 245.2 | 3.29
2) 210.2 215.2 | 3.23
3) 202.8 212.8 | 3.37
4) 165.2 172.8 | 3.71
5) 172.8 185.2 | 4.24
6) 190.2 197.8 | 4.7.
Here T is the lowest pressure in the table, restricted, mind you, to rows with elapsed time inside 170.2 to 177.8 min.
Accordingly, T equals 3.671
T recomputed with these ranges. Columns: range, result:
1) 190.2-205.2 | 3.542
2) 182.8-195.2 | 4.644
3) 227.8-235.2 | 3.302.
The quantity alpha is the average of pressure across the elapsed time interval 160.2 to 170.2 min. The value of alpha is 3.71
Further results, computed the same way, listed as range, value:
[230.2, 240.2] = 3.32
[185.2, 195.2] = 4.99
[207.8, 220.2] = 3.3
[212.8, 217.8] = 3.33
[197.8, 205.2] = 3.8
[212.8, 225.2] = 3.3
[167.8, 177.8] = 3.89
